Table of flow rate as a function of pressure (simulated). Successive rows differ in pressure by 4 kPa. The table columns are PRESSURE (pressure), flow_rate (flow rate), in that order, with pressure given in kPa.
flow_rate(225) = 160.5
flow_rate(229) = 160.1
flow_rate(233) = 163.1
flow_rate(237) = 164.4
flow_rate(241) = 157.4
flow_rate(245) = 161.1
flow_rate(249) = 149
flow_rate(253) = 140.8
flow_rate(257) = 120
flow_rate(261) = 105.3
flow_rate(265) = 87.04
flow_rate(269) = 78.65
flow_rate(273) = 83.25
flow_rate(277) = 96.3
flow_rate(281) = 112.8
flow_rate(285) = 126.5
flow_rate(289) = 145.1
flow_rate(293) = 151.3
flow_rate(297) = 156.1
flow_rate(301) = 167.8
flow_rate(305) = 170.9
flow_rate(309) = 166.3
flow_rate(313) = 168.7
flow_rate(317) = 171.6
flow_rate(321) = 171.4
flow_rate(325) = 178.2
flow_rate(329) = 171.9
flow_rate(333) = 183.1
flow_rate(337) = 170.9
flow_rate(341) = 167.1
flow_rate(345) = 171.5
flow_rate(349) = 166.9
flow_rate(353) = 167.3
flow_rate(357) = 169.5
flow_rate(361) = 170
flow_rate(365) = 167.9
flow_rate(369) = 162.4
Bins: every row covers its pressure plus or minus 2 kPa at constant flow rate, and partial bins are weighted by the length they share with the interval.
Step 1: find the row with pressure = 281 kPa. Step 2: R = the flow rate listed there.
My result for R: 112.8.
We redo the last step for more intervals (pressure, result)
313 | 168.7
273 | 83.25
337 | 170.9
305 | 170.9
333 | 183.1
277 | 96.3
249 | 149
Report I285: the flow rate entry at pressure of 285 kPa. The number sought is 126.5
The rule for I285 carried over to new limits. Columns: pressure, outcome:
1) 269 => 78.65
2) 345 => 171.5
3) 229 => 160.1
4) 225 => 160.5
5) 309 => 166.3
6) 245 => 161.1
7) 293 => 151.3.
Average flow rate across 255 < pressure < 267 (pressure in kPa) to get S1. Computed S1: 104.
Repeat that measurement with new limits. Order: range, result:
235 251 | 158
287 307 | 158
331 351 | 172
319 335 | 176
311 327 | 172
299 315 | 168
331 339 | 177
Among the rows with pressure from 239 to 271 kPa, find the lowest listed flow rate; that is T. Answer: 78.65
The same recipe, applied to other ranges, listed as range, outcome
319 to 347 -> 167.1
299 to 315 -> 166.3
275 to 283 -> 96.3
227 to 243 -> 157.4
